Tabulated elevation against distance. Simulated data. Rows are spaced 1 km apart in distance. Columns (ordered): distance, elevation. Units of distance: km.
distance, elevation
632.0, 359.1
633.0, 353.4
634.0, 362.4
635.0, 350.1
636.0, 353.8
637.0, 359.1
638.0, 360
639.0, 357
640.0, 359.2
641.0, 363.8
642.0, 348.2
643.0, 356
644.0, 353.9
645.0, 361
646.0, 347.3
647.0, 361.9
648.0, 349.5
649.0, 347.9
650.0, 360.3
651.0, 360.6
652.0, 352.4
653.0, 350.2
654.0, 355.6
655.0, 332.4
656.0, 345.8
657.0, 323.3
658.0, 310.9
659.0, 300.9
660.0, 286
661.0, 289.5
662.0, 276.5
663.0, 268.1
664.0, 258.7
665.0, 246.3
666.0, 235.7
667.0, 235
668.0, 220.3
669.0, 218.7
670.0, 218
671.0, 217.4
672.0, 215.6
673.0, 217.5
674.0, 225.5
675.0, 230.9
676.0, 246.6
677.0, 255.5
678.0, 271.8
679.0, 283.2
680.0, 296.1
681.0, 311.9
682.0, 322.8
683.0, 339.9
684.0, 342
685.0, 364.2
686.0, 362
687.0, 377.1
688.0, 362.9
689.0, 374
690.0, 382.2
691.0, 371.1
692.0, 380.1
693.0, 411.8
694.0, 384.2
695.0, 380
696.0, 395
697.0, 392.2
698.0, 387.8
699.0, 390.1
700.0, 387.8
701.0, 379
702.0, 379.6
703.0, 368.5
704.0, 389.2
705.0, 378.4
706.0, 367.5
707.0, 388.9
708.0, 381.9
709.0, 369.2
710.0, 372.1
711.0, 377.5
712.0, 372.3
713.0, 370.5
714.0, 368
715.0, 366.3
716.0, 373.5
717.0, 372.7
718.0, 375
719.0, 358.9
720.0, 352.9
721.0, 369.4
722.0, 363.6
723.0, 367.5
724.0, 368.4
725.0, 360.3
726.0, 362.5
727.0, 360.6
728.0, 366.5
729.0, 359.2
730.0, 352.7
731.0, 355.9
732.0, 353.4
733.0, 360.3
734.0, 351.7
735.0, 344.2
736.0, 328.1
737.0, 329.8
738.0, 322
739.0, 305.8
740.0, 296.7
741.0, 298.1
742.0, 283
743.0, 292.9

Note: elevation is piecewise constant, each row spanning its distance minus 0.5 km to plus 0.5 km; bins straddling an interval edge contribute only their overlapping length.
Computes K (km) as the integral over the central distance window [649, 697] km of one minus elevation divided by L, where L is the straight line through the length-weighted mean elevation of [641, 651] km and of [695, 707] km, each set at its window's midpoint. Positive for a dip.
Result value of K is 7.8 km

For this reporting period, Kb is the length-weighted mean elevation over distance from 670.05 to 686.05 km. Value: 277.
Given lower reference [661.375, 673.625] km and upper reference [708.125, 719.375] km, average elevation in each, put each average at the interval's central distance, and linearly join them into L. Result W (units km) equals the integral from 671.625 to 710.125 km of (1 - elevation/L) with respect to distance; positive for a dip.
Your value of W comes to -4.9 km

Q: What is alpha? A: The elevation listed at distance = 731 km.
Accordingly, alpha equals 355.9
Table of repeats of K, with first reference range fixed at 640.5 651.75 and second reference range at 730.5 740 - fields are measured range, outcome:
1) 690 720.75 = -3.14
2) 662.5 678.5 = 5.21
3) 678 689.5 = 0.36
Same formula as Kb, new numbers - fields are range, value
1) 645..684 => 291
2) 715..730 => 365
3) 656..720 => 329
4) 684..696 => 377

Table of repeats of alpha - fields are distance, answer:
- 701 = 379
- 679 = 283.2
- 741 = 298.1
